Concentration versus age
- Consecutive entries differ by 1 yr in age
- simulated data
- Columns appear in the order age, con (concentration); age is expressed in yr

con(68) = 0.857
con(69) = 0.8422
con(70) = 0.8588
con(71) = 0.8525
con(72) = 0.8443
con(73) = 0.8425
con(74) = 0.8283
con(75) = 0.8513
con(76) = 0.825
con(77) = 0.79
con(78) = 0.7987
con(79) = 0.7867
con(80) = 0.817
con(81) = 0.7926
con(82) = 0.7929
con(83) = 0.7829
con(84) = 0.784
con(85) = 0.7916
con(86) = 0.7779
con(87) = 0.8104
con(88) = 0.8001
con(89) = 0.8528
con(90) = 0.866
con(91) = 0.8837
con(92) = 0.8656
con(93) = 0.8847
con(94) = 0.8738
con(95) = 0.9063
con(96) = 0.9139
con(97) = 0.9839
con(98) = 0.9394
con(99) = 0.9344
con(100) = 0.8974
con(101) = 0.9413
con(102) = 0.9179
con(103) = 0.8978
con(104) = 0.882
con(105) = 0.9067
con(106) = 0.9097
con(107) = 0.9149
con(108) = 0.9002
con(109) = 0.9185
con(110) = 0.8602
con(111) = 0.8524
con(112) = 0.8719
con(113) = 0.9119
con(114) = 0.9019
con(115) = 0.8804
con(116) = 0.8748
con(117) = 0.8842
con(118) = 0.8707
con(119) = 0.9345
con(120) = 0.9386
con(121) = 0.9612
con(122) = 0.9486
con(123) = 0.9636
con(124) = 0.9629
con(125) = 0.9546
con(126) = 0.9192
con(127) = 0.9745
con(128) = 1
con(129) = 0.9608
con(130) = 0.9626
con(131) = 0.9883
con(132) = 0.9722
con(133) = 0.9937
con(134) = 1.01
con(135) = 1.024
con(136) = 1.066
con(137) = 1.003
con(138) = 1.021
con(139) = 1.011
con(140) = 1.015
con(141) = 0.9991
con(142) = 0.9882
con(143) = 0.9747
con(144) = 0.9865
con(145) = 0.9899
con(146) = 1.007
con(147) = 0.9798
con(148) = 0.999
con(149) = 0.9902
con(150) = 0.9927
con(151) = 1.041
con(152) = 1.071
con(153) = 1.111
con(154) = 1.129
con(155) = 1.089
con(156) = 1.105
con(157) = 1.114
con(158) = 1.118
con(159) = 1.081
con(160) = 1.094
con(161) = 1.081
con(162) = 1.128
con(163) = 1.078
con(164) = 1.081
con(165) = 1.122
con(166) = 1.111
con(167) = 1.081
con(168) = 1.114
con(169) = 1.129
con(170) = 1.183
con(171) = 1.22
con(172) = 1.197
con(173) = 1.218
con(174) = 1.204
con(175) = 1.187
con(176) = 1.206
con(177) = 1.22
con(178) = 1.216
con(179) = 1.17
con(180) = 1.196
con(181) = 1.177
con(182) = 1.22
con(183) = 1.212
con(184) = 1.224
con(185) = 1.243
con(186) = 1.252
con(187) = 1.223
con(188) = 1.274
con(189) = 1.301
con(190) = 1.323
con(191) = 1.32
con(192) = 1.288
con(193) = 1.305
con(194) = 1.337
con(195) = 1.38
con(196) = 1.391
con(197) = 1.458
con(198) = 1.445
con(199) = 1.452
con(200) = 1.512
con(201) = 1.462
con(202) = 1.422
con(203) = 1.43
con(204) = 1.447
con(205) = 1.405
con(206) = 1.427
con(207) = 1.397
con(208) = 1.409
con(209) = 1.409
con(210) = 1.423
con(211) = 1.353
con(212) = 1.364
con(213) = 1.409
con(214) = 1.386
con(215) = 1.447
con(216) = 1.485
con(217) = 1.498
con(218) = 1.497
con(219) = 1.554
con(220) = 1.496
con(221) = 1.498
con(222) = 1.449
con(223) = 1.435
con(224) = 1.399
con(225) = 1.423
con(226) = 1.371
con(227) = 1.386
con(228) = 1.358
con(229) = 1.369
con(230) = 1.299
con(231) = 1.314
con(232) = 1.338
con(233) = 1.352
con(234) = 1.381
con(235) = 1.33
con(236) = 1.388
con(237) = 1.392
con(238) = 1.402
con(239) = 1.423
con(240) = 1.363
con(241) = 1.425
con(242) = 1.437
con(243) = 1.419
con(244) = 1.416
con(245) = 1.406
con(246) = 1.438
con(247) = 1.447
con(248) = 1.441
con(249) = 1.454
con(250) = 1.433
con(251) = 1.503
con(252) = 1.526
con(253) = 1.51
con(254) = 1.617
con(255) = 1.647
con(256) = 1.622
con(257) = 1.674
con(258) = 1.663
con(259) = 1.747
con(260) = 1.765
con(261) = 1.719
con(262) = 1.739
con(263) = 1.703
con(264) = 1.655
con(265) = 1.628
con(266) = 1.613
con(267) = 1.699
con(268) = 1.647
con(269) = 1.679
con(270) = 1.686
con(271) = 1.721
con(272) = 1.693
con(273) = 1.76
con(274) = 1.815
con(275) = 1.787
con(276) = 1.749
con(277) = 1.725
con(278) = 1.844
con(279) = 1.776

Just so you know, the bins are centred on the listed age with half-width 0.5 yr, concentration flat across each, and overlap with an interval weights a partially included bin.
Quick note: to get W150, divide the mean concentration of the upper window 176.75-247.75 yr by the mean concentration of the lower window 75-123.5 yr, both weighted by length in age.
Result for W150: 1.57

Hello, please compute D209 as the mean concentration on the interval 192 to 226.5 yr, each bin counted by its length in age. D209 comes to 1.43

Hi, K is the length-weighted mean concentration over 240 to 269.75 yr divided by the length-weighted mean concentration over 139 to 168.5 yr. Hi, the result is 1.49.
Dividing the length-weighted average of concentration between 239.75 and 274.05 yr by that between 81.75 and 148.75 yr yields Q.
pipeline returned 1.72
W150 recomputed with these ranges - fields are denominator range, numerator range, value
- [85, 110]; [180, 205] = 1.50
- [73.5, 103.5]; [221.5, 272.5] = 1.77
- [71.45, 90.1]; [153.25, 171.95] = 1.38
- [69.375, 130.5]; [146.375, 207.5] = 1.38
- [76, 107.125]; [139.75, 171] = 1.24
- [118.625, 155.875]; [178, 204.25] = 1.32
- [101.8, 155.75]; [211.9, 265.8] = 1.53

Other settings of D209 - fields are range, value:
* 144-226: 1.26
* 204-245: 1.41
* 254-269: 1.68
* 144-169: 1.07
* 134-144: 1.01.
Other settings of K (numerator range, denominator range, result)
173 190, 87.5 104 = 1.36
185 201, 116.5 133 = 1.42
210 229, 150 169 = 1.31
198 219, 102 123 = 1.59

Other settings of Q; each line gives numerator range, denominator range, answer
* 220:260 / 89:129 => 1.59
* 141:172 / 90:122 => 1.19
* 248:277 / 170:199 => 1.31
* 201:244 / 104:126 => 1.55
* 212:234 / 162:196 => 1.17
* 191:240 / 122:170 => 1.36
